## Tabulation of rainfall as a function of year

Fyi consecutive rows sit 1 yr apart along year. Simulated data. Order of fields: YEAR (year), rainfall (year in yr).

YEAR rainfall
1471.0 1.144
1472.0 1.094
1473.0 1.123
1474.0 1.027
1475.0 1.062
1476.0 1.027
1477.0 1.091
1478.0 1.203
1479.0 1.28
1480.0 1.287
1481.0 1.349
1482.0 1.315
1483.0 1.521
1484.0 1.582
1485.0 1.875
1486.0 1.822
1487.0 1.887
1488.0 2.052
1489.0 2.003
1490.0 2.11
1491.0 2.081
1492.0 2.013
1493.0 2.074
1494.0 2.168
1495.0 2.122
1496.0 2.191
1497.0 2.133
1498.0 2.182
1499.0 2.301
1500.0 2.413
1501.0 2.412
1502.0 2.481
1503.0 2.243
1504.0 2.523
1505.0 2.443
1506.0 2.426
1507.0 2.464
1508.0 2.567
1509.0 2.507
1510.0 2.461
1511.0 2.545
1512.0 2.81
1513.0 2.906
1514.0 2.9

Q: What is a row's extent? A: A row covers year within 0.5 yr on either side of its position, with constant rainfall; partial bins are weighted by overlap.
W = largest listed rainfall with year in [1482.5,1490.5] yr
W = 2.11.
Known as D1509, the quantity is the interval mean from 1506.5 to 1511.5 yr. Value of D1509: 2.51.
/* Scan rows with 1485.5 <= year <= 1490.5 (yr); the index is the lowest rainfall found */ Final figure 1.822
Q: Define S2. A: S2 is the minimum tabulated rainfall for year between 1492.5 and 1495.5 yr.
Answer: 2.074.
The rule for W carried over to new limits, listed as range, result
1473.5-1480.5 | 1.287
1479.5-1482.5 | 1.349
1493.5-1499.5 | 2.301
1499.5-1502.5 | 2.481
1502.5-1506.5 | 2.523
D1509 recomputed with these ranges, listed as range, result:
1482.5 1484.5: 1.55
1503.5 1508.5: 2.48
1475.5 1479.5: 1.15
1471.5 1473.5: 1.11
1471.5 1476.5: 1.07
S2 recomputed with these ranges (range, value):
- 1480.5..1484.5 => 1.315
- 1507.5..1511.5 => 2.461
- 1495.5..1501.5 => 2.133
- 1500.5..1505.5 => 2.243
